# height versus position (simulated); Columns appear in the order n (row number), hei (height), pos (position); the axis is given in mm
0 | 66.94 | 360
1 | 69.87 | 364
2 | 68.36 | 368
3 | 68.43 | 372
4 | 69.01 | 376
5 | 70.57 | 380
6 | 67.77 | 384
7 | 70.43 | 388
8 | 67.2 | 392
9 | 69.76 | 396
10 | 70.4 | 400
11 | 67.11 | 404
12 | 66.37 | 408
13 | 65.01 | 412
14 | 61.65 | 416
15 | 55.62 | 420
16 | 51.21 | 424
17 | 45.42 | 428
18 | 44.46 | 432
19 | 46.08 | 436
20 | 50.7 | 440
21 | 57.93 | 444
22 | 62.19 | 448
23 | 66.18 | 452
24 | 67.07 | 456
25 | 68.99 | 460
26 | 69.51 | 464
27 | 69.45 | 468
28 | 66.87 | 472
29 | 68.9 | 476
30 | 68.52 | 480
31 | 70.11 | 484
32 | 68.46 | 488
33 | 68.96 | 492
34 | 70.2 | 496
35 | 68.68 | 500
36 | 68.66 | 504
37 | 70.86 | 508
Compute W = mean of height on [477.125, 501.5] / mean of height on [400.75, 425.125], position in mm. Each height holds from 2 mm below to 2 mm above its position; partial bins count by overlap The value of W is 1.12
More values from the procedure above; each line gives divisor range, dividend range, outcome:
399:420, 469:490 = 1.06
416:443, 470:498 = 1.37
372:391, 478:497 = 1.00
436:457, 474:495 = 1.17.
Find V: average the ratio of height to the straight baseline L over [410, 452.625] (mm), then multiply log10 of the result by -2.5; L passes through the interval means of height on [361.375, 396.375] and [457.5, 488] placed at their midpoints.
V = 0.25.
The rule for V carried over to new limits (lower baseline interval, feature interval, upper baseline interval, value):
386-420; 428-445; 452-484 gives 0.35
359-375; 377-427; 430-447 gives -0.09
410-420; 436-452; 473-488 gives 0.15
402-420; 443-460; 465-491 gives 0.04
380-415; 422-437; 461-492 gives 0.41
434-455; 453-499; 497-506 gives -0.09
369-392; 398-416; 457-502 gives 0.04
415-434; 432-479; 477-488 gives -0.03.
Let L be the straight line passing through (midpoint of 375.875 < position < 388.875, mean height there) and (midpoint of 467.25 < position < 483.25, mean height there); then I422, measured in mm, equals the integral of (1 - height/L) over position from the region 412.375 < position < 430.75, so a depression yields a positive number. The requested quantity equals 3.97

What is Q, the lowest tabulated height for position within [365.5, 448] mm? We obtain 44.46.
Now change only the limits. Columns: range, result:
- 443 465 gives 57.93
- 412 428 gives 45.42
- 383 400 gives 67.2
